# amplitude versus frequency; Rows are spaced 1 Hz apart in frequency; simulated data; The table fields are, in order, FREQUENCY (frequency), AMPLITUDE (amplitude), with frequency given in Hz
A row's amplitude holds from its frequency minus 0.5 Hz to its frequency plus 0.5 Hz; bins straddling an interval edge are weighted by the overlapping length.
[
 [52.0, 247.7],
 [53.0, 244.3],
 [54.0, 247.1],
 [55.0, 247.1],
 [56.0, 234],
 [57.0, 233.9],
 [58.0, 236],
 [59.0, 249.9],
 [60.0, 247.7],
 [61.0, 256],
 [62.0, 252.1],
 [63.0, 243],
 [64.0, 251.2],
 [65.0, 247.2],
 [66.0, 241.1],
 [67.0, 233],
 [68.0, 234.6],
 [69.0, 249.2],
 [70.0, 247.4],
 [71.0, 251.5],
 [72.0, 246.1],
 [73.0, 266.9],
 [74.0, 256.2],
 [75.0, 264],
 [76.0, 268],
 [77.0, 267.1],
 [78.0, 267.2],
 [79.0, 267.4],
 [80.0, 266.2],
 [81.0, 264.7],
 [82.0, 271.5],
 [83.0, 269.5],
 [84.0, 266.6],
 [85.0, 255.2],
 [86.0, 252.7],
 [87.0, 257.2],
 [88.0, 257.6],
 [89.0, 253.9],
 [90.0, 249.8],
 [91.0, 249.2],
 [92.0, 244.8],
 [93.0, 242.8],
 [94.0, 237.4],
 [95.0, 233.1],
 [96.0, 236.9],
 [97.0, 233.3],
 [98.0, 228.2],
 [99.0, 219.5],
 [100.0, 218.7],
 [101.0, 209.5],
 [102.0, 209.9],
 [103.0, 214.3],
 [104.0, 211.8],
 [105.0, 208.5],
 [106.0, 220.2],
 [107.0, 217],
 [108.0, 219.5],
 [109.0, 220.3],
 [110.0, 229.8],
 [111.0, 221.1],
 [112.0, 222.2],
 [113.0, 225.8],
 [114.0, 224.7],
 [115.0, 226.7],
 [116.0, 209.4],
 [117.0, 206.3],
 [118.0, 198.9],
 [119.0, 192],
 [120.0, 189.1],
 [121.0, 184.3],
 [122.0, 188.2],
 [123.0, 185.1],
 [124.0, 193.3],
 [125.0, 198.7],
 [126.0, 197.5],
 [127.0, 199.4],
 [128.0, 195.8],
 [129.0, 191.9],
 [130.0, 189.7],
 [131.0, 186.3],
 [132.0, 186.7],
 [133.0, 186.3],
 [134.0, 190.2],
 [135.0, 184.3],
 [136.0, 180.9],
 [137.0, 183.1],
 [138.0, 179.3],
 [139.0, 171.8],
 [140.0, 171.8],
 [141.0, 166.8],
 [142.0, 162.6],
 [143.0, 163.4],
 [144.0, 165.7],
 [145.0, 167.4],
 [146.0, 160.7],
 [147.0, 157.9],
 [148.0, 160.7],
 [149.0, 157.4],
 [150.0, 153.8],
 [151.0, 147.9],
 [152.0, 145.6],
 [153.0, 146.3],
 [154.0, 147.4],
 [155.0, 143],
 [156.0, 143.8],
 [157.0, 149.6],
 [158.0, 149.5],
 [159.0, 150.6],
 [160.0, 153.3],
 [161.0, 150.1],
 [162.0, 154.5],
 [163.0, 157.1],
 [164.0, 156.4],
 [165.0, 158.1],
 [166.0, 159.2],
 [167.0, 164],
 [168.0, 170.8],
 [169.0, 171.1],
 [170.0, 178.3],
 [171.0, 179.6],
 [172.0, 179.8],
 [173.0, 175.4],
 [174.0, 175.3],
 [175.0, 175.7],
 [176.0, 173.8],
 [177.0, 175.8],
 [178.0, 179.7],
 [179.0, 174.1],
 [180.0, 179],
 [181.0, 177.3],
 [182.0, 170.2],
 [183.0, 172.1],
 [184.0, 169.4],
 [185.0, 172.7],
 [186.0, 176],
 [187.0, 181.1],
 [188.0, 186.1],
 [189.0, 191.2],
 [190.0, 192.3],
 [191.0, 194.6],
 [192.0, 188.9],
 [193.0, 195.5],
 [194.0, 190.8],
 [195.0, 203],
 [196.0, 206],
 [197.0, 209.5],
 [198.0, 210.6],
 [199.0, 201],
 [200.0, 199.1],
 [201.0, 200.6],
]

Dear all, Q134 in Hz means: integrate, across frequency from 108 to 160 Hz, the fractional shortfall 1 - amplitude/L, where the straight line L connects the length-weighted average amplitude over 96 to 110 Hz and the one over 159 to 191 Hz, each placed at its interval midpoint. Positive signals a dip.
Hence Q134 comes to 4.69 Hz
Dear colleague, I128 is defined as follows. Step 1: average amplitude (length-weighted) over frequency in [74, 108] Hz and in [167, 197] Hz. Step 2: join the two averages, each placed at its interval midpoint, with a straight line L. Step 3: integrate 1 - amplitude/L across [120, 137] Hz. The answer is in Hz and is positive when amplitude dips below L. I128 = 2.2 Hz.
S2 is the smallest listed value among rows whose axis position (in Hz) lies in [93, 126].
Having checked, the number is 184.3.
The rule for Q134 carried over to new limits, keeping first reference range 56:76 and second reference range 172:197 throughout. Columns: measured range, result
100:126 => 1.5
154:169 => 3.1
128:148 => 3.1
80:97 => -1.2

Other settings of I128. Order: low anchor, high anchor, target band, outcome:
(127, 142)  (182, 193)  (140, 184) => 4.8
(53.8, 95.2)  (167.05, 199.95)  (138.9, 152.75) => 3.1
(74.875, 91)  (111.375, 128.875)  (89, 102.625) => 0.5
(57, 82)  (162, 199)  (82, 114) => 0.1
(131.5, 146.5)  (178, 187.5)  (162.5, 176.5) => 0.4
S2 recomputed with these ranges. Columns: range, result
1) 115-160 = 143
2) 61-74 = 233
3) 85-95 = 233.1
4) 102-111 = 208.5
